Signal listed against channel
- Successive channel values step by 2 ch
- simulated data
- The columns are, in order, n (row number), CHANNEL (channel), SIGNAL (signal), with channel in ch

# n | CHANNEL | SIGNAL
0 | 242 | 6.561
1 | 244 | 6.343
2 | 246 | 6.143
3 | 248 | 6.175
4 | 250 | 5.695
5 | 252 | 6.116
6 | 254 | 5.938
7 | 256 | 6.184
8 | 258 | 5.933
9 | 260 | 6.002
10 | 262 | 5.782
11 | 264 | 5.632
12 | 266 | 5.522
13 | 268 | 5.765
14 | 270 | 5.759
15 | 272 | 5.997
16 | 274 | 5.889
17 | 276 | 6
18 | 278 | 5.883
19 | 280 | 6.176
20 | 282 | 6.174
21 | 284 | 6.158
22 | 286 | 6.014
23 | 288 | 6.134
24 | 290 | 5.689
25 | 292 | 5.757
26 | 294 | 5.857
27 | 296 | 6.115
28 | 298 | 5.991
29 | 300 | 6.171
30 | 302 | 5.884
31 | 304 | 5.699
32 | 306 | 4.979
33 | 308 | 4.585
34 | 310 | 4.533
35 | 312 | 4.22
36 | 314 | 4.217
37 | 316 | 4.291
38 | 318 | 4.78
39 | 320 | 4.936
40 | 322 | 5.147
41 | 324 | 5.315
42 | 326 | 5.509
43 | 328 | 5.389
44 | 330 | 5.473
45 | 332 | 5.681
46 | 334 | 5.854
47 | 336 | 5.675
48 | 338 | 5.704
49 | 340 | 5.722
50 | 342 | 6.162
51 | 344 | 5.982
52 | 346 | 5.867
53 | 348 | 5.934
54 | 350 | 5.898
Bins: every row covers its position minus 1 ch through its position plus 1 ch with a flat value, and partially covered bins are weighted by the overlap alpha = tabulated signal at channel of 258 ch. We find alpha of 5.933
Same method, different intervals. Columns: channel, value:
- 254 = 5.938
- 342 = 6.162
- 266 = 5.522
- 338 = 5.704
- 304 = 5.699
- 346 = 5.867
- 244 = 6.343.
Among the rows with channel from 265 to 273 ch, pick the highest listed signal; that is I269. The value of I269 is 5.997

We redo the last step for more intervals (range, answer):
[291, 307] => 6.171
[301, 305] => 5.884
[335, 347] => 6.162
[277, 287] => 6.176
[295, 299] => 6.115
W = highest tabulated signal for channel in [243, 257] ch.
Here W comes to 6.343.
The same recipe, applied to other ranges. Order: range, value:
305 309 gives 4.979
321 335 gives 5.854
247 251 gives 6.175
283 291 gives 6.158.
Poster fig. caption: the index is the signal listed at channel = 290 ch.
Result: 5.689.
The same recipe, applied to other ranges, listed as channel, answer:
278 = 5.883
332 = 5.681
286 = 6.014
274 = 5.889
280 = 6.176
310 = 4.533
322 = 5.147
